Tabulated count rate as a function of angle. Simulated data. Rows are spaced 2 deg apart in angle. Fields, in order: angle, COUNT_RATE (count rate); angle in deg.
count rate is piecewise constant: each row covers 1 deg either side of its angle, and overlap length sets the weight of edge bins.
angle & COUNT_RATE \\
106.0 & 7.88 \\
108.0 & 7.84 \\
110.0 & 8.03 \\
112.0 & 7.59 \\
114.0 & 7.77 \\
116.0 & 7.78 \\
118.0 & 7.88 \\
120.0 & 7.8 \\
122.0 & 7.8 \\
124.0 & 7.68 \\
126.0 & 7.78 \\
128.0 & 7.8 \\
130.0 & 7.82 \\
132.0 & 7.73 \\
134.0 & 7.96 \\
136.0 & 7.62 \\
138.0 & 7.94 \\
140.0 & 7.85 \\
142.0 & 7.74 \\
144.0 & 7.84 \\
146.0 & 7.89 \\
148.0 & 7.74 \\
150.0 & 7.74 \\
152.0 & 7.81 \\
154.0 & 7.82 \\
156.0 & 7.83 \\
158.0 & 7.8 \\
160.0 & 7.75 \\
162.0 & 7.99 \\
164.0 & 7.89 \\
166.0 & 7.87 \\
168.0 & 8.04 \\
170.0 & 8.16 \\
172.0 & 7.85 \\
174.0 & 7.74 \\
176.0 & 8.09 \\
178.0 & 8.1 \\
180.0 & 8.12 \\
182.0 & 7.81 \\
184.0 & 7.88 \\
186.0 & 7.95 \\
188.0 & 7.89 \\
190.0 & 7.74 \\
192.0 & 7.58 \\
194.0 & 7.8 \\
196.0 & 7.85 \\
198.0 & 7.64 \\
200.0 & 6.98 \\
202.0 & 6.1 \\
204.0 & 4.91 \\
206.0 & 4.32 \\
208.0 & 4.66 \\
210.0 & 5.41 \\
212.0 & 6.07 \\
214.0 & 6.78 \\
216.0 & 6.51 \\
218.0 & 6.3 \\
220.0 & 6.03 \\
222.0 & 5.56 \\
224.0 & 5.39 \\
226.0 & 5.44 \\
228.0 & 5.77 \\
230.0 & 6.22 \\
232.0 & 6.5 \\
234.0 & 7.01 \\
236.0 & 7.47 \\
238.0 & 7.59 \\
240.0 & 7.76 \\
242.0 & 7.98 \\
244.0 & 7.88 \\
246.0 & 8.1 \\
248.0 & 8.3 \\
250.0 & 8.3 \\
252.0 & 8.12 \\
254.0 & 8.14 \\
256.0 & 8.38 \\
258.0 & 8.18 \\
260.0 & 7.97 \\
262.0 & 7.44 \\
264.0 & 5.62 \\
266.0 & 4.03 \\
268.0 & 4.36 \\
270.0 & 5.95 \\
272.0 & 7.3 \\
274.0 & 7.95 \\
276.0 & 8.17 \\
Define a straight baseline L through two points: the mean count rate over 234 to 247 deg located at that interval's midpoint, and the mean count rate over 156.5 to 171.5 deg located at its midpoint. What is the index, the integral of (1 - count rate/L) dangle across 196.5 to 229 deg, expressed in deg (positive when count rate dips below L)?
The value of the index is 7.9 deg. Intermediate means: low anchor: 7.92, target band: 5.9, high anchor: 7.74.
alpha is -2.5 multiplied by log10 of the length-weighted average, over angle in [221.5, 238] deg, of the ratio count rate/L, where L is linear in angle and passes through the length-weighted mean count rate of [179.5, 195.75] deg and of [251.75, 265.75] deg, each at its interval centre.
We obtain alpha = 0.21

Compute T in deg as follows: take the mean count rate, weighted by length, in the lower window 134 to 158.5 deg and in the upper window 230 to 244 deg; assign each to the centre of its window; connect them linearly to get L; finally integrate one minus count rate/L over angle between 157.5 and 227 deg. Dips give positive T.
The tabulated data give 5.1 deg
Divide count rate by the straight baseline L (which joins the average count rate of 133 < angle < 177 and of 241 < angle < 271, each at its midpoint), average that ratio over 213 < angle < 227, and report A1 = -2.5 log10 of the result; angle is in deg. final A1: 0.24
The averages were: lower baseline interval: 7.86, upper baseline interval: 7.25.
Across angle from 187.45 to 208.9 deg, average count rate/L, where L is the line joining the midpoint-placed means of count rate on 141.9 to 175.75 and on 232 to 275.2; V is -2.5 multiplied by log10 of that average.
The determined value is 0.15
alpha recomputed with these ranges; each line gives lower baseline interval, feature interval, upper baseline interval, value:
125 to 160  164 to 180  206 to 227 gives -0.15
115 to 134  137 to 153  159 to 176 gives 0.01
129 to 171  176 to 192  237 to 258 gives 0.00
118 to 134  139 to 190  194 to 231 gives -0.13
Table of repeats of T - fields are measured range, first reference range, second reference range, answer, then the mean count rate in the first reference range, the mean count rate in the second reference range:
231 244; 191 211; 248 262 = 0.2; 6.33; 8.14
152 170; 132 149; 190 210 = -1.3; 7.82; 6.44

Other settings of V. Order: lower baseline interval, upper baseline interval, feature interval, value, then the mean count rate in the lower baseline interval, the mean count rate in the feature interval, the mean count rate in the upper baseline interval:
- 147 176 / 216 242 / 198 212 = 0.24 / 7.87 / 5.6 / 6.48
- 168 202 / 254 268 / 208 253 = 0.06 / 7.78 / 6.79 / 6.84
